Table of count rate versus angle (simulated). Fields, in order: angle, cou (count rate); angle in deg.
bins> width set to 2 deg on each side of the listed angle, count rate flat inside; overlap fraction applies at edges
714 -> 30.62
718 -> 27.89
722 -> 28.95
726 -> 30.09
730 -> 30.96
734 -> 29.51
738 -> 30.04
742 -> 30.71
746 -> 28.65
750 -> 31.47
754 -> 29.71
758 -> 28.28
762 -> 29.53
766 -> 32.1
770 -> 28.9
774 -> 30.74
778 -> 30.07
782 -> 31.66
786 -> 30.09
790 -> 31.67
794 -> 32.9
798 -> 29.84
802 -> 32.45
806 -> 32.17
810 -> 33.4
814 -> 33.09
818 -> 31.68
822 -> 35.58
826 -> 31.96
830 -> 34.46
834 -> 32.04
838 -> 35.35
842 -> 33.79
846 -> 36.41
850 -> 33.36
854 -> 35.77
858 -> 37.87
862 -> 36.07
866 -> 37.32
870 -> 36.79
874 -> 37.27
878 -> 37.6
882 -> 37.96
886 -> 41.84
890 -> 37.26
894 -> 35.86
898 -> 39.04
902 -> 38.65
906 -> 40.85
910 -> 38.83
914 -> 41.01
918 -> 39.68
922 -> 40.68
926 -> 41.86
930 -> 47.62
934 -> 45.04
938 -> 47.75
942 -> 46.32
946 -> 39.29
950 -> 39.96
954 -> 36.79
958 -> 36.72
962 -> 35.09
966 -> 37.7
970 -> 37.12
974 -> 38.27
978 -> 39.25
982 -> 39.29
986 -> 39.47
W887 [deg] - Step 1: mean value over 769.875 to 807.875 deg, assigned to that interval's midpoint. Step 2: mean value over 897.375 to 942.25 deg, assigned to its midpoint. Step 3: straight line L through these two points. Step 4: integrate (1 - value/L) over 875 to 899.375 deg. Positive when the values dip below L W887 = 0.8 deg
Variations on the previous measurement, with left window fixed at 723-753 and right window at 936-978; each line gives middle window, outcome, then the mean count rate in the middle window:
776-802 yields 0.9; 31.1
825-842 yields 0.3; 33.6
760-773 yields 0.5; 30.2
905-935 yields -3.1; 41.9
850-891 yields -1.8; 37.4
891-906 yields -0.5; 38.2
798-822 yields 0.5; 32.6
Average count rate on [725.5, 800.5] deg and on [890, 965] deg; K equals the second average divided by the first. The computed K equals 1.3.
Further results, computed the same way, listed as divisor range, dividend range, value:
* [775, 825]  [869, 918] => 1.21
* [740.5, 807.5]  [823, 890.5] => 1.18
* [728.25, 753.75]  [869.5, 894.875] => 1.26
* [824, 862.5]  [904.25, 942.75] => 1.24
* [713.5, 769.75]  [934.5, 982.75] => 1.33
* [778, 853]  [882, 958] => 1.24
